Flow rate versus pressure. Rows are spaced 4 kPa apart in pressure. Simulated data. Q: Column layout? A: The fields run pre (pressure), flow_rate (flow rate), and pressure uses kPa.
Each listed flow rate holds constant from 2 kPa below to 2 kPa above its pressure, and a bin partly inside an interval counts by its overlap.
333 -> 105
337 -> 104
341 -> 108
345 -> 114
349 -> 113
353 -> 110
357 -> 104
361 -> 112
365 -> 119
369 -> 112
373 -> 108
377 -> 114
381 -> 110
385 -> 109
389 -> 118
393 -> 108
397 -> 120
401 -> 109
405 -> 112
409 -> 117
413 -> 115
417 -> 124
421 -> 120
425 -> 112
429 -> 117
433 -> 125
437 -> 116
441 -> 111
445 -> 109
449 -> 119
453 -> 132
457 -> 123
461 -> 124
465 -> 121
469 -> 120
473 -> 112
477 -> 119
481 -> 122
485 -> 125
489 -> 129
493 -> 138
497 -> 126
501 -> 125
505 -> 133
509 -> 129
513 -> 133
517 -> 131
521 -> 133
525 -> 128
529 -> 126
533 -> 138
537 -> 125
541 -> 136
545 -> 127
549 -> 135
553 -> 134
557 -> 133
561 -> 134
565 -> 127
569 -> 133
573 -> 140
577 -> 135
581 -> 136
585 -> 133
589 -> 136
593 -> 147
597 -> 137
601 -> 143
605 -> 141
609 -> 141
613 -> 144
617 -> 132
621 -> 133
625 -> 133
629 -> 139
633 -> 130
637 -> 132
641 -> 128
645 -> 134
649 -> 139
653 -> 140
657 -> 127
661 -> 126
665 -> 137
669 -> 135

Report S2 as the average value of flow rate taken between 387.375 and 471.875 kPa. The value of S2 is 118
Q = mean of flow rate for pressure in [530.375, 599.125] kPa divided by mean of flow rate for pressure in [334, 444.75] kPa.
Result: 1.19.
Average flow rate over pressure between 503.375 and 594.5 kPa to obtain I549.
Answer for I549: 133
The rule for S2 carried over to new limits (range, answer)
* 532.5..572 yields 132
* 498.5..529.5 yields 130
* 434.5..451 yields 114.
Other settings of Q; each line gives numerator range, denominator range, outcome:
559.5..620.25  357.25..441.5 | 1.20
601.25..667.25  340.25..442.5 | 1.19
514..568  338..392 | 1.18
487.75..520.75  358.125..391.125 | 1.16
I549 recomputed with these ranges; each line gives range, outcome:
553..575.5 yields 133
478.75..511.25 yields 128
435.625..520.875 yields 124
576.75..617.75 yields 139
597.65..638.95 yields 137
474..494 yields 125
